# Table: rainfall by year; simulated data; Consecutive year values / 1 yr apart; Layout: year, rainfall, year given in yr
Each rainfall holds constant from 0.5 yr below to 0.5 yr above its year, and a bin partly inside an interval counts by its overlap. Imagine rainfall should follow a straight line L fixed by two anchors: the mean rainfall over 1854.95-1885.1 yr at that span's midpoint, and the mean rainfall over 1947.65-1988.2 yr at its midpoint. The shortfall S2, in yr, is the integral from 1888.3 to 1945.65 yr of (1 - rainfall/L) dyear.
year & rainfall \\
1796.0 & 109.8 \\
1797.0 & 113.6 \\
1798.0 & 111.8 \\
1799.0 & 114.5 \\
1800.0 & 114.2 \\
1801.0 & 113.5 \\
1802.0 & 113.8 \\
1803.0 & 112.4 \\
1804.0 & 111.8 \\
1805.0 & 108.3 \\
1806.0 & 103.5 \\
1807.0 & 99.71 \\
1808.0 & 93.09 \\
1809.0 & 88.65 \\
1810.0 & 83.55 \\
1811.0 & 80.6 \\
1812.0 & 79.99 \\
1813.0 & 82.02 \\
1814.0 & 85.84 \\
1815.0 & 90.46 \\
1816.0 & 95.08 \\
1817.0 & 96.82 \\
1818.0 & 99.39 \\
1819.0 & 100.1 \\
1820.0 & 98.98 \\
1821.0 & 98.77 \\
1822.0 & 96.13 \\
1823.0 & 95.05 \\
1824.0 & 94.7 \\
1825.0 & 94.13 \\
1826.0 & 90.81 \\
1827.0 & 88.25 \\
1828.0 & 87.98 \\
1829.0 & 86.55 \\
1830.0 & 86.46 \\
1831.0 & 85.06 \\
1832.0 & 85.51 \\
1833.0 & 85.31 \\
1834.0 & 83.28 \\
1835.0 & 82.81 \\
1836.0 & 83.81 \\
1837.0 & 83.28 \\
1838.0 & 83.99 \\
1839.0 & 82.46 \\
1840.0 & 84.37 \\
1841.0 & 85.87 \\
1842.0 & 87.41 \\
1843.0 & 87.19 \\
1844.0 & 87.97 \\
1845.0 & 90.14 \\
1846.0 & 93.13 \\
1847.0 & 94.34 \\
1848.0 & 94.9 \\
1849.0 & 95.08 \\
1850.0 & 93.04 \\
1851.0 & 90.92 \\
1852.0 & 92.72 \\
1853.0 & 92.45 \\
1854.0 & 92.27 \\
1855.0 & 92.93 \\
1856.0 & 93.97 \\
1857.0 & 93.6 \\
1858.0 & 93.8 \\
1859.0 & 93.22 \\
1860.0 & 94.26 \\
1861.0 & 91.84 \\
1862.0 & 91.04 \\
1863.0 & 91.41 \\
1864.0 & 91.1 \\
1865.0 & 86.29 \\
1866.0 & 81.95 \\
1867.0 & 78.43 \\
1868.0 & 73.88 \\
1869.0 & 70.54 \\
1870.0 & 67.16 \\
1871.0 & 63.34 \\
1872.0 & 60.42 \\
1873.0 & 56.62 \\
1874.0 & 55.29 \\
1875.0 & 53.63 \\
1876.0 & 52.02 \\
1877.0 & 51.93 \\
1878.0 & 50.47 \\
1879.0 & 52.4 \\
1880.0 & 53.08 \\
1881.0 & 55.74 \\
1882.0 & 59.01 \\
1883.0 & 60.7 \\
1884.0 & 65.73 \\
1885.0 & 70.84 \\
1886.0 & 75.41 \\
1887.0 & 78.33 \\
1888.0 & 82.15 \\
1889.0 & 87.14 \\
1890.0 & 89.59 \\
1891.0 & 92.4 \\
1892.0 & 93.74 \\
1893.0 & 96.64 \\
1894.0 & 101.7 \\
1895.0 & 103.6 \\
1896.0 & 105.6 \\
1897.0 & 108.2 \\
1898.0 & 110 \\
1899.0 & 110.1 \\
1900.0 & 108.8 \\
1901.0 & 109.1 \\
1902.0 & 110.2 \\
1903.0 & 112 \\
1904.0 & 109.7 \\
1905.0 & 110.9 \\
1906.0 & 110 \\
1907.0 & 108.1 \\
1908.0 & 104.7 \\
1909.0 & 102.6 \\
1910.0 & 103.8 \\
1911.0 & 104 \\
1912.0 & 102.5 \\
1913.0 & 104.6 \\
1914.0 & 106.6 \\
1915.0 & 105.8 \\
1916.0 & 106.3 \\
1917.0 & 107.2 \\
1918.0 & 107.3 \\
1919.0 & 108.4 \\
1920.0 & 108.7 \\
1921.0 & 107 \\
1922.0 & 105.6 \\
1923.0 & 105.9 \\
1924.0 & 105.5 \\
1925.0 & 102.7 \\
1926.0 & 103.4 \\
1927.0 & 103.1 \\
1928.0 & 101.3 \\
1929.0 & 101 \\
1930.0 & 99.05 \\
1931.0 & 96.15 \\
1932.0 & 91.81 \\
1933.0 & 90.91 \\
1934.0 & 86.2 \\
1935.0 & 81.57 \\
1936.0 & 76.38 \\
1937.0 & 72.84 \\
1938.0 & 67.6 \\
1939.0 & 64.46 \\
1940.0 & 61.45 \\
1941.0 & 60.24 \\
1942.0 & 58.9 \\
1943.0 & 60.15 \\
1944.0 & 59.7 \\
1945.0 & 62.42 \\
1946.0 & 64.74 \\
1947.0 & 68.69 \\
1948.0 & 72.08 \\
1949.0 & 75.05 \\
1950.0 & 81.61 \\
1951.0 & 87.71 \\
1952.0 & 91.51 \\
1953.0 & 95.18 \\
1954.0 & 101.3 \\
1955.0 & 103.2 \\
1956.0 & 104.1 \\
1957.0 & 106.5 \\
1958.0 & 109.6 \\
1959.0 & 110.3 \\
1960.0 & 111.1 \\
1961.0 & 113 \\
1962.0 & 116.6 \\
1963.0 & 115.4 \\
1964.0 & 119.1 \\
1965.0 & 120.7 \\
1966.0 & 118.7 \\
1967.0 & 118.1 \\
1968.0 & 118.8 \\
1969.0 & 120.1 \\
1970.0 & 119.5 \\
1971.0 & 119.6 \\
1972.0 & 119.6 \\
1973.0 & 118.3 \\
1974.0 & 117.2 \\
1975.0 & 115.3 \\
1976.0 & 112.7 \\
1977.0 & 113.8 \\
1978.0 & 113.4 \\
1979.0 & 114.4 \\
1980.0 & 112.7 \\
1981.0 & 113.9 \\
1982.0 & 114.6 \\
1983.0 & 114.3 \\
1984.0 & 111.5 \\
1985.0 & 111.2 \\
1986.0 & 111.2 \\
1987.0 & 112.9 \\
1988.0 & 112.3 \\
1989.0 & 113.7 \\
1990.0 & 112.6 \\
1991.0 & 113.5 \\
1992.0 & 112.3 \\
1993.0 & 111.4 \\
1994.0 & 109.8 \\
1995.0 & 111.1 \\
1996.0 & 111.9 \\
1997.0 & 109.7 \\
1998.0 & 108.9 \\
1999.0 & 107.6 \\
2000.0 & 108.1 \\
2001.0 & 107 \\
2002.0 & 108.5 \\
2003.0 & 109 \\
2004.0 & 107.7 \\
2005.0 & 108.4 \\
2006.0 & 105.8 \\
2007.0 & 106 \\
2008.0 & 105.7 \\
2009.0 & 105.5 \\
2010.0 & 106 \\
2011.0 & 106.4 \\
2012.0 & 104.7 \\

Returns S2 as -4.45 yr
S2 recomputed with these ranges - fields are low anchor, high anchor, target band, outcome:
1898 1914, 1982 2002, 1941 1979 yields 3.2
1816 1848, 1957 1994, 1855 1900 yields 8.3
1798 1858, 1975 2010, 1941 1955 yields 4.0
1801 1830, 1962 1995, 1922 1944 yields 4.9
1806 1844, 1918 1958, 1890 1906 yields -3.1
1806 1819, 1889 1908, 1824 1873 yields 5.0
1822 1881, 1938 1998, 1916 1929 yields -1.5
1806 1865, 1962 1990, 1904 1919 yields -0.3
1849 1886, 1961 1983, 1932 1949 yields 5.5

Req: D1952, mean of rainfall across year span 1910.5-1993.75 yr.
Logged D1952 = 101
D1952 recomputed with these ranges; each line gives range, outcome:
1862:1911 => 84.2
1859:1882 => 69.5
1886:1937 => 101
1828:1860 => 89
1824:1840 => 86.2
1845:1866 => 92.3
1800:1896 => 85.7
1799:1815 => 98.3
